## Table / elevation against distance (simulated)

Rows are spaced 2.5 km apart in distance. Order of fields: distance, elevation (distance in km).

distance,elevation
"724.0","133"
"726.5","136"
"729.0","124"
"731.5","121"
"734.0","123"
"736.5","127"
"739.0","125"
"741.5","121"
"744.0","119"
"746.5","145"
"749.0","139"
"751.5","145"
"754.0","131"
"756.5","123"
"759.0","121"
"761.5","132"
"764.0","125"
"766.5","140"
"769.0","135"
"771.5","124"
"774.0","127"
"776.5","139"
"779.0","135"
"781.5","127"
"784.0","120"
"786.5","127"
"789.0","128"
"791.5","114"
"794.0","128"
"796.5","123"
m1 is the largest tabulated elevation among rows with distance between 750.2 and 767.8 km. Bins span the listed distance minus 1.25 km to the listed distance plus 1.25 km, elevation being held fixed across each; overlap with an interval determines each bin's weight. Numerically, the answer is 145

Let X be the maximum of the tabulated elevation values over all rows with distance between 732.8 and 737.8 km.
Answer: 127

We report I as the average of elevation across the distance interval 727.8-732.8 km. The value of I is 122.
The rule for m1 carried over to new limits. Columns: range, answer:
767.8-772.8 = 135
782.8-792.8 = 128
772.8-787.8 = 139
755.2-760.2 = 123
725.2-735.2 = 136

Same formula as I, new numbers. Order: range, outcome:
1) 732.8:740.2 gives 125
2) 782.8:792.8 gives 122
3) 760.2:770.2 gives 133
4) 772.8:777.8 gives 133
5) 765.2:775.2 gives 131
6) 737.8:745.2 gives 122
